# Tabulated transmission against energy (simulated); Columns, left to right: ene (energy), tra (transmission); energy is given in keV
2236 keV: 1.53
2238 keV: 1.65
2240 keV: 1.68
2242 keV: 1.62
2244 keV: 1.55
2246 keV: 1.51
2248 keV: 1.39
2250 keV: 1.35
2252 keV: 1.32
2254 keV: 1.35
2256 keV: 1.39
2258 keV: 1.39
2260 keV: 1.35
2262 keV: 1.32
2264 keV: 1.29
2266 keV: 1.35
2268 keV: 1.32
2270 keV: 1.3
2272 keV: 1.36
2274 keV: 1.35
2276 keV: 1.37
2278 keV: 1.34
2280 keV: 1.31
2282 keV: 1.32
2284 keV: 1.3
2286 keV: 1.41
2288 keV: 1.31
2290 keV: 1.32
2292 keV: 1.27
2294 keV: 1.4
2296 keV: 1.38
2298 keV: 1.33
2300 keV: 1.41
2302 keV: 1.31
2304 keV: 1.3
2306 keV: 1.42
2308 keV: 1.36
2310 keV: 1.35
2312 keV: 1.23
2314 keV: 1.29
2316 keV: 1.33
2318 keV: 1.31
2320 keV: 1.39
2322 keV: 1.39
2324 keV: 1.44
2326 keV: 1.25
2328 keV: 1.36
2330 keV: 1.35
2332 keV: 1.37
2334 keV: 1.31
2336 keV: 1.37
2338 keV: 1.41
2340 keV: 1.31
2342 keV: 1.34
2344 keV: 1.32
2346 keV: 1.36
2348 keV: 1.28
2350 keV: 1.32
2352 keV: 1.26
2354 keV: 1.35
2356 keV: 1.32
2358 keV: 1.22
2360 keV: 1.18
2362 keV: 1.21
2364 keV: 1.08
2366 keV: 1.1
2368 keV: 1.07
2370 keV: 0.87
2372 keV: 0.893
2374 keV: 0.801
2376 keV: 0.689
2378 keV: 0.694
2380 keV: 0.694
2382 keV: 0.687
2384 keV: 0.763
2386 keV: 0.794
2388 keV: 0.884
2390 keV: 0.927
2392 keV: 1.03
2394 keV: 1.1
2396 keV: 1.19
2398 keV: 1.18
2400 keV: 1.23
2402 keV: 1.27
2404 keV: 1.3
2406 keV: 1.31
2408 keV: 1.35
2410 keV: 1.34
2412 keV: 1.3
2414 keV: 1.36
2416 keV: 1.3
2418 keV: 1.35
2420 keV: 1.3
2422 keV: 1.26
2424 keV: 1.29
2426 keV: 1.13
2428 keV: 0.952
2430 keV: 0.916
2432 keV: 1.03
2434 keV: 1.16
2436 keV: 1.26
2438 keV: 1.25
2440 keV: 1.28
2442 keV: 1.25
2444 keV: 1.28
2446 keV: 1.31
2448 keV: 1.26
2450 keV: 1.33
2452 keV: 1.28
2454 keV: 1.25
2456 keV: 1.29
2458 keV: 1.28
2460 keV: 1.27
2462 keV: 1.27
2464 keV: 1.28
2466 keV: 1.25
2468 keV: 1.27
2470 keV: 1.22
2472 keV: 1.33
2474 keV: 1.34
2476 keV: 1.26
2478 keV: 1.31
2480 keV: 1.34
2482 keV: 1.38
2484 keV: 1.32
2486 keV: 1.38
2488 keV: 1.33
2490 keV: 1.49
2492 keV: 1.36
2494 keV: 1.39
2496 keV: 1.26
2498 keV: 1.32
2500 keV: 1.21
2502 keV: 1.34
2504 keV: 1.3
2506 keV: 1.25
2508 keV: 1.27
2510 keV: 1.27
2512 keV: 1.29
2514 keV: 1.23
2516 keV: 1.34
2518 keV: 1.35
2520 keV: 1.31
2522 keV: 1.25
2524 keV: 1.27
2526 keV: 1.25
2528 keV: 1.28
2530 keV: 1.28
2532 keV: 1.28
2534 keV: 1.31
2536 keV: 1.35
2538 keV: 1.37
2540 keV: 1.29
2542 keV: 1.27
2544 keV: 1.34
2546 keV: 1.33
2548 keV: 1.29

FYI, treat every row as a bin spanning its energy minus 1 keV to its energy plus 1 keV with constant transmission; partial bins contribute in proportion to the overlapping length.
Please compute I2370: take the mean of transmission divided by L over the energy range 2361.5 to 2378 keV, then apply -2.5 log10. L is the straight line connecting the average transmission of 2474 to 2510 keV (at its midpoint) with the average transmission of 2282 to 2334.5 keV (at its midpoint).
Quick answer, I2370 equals 0.38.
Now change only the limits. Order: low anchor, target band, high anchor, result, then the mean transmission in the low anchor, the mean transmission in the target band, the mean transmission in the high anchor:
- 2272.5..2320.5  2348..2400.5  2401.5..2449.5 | 0.24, 1.34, 1.02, 1.24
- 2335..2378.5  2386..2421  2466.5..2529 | 0.00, 1.16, 1.21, 1.31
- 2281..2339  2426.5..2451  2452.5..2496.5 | 0.11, 1.34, 1.19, 1.31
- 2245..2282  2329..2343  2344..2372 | -0.10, 1.35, 1.35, 1.19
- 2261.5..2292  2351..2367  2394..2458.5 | 0.06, 1.33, 1.22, 1.24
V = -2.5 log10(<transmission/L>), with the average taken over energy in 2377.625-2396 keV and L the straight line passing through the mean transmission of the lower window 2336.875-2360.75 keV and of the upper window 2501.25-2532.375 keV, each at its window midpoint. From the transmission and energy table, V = 0.44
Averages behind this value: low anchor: 1.31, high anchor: 1.28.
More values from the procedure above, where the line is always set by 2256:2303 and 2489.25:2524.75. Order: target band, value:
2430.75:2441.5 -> 0.11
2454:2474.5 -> 0.03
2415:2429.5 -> 0.09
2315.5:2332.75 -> -0.02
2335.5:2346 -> -0.02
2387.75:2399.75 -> 0.23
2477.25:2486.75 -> -0.03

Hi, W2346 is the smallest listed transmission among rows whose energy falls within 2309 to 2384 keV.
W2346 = 0.687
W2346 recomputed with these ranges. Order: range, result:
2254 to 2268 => 1.29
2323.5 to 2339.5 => 1.25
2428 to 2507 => 0.916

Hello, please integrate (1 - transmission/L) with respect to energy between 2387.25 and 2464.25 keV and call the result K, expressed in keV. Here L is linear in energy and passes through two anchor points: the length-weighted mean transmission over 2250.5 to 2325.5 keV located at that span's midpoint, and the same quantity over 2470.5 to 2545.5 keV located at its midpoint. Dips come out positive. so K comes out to 5.9 keV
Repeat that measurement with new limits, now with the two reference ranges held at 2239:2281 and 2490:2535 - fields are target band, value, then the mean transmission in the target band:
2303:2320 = 0.5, 1.33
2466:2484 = 0.1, 1.3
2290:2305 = 0.4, 1.34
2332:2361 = 1.0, 1.31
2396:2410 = 0.7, 1.27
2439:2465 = 0.8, 1.28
